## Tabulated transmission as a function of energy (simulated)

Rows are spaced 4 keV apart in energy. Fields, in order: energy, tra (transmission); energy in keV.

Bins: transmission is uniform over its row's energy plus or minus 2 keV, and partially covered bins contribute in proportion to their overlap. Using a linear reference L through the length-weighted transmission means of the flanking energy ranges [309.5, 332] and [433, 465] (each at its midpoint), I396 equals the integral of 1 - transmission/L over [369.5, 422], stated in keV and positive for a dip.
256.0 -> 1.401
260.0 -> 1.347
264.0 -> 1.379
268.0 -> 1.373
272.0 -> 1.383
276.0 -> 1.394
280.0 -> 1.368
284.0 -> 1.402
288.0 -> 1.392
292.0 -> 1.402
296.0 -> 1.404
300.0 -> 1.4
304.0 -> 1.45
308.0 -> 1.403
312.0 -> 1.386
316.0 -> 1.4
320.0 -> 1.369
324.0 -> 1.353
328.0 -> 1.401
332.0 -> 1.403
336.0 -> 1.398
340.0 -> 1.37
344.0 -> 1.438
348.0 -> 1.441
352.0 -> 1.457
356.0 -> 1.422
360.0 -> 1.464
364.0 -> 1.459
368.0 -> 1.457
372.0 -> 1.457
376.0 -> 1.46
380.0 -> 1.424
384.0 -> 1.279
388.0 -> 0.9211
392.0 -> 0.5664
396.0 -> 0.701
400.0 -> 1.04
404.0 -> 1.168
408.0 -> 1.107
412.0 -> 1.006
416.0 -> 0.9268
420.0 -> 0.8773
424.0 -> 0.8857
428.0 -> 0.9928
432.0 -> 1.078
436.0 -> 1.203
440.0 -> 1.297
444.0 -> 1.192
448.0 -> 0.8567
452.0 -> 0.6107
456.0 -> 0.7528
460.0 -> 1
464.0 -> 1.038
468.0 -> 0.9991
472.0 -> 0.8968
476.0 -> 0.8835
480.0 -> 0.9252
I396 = 3.9 keV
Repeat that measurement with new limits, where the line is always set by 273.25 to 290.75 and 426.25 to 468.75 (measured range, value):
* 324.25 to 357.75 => -4.3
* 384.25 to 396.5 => 3.5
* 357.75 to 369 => -2.4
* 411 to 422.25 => 1.5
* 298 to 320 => -1.3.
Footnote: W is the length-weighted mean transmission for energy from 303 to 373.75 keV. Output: 1.42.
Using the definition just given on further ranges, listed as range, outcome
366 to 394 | 1.22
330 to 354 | 1.42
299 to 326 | 1.39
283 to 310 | 1.41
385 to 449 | 0.995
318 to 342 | 1.38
